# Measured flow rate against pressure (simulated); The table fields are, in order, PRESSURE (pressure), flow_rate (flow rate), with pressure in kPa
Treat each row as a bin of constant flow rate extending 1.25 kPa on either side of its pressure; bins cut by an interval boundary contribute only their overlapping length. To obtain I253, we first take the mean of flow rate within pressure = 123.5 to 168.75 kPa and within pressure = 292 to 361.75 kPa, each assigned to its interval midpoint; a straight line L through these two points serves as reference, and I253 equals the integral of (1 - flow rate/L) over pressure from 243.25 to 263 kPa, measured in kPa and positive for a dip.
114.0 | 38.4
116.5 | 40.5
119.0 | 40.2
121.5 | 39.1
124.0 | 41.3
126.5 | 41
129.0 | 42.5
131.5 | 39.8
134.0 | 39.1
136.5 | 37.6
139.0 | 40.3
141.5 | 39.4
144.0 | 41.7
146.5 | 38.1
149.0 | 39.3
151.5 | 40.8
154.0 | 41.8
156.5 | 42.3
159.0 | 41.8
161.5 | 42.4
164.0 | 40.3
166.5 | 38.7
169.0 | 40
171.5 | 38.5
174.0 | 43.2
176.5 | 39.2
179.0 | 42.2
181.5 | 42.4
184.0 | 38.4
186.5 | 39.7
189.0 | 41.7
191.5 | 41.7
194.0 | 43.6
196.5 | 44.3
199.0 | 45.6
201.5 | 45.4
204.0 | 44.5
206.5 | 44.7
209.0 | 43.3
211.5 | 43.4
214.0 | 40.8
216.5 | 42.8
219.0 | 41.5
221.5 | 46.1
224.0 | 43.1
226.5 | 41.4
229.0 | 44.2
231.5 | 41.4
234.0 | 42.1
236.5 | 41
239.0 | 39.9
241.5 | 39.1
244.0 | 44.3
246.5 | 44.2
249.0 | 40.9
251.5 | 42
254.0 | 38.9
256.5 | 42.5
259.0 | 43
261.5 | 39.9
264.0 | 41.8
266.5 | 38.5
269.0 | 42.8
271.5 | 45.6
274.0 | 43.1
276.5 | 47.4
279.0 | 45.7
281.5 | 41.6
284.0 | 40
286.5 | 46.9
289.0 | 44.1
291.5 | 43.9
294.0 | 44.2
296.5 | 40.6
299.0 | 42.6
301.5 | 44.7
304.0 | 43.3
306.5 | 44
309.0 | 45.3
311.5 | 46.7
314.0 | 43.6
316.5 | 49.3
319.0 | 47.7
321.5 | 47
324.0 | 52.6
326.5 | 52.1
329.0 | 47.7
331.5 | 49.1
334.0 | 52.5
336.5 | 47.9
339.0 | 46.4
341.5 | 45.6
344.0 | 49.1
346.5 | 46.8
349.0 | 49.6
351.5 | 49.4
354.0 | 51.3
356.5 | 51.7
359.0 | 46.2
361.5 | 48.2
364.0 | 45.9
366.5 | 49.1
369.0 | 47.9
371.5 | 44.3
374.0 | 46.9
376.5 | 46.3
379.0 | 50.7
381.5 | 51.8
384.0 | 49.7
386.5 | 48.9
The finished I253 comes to 1.1 kPa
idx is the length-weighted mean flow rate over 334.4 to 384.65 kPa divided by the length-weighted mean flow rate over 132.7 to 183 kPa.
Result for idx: 1.2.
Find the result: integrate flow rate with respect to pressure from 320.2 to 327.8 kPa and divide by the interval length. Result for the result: 50.5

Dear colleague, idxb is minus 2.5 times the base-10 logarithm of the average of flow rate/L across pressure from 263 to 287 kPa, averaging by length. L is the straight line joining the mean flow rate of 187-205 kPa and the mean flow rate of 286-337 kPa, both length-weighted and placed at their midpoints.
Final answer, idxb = 0.06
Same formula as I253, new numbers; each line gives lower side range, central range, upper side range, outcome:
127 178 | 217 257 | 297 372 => 1.5 kPa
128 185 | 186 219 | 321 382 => -0.7 kPa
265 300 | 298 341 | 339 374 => -1.4 kPa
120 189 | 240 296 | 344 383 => 2.6 kPa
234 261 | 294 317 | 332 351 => 0.7 kPa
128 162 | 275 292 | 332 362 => 0.7 kPa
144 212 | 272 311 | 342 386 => 1.6 kPa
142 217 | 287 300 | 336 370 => 0.8 kPa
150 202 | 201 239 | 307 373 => 0.4 kPa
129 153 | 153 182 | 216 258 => -0.5 kPa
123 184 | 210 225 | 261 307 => -0.4 kPa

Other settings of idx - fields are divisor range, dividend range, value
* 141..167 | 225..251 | 1.03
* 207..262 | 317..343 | 1.16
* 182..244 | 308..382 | 1.14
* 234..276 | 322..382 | 1.16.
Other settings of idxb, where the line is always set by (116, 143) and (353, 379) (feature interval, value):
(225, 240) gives 0.045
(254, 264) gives 0.074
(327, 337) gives -0.064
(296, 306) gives 0.066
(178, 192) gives 0.025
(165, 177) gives 0.039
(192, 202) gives -0.054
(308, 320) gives -0.008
